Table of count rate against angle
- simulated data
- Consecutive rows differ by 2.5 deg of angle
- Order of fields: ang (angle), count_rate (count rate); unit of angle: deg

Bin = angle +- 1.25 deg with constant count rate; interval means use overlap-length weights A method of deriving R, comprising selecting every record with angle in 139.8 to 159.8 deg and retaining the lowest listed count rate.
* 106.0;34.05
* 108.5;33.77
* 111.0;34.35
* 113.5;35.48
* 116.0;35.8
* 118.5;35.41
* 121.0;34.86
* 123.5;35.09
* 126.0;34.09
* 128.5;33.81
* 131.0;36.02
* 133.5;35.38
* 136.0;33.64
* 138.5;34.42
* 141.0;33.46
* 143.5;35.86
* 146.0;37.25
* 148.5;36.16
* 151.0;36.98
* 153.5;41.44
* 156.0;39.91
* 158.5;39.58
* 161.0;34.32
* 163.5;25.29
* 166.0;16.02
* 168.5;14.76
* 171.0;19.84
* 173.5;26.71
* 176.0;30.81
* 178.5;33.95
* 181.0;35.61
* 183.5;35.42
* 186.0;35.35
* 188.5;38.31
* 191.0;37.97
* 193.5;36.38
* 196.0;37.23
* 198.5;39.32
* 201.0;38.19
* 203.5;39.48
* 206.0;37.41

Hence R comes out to 33.46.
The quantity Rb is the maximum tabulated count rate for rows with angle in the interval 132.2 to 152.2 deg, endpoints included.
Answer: 37.25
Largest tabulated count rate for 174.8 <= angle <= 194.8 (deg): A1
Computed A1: 38.31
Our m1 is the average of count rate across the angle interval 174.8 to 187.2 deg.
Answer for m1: 34.2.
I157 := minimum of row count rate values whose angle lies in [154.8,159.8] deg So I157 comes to 39.58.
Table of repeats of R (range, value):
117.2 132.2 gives 33.81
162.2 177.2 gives 14.76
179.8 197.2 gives 35.35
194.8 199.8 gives 37.23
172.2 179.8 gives 26.71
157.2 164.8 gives 25.29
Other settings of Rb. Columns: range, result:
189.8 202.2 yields 39.32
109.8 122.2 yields 35.8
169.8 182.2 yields 35.61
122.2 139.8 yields 36.02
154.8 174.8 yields 39.91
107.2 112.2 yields 34.35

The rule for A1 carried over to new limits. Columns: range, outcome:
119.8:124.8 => 35.09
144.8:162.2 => 41.44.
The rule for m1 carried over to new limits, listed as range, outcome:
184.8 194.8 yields 37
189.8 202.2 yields 37.8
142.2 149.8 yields 36.4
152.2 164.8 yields 36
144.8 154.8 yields 38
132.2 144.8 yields 34.6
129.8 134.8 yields 35.7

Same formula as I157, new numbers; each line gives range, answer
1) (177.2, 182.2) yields 33.95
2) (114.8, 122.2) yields 34.86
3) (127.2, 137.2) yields 33.64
